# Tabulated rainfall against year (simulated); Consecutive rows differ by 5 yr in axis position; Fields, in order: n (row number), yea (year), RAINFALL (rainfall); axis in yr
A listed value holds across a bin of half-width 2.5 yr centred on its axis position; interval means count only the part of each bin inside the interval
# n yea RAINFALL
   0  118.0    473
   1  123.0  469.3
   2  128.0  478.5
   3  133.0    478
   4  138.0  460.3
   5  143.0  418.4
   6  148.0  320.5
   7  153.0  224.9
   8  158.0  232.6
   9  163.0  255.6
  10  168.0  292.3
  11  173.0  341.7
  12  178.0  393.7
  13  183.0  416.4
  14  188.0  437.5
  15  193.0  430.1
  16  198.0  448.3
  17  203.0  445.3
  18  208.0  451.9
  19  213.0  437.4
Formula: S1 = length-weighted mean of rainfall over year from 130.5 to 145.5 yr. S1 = 452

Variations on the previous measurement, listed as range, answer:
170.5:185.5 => 384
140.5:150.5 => 369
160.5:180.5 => 321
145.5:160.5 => 259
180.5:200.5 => 433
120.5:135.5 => 475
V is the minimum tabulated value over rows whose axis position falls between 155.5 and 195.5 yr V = 232.6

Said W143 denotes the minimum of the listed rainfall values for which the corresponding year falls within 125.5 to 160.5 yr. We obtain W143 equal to 224.9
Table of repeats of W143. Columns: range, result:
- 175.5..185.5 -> 393.7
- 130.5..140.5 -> 460.3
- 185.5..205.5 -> 430.1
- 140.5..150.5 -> 320.5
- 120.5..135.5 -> 469.3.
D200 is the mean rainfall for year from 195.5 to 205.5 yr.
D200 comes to 447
